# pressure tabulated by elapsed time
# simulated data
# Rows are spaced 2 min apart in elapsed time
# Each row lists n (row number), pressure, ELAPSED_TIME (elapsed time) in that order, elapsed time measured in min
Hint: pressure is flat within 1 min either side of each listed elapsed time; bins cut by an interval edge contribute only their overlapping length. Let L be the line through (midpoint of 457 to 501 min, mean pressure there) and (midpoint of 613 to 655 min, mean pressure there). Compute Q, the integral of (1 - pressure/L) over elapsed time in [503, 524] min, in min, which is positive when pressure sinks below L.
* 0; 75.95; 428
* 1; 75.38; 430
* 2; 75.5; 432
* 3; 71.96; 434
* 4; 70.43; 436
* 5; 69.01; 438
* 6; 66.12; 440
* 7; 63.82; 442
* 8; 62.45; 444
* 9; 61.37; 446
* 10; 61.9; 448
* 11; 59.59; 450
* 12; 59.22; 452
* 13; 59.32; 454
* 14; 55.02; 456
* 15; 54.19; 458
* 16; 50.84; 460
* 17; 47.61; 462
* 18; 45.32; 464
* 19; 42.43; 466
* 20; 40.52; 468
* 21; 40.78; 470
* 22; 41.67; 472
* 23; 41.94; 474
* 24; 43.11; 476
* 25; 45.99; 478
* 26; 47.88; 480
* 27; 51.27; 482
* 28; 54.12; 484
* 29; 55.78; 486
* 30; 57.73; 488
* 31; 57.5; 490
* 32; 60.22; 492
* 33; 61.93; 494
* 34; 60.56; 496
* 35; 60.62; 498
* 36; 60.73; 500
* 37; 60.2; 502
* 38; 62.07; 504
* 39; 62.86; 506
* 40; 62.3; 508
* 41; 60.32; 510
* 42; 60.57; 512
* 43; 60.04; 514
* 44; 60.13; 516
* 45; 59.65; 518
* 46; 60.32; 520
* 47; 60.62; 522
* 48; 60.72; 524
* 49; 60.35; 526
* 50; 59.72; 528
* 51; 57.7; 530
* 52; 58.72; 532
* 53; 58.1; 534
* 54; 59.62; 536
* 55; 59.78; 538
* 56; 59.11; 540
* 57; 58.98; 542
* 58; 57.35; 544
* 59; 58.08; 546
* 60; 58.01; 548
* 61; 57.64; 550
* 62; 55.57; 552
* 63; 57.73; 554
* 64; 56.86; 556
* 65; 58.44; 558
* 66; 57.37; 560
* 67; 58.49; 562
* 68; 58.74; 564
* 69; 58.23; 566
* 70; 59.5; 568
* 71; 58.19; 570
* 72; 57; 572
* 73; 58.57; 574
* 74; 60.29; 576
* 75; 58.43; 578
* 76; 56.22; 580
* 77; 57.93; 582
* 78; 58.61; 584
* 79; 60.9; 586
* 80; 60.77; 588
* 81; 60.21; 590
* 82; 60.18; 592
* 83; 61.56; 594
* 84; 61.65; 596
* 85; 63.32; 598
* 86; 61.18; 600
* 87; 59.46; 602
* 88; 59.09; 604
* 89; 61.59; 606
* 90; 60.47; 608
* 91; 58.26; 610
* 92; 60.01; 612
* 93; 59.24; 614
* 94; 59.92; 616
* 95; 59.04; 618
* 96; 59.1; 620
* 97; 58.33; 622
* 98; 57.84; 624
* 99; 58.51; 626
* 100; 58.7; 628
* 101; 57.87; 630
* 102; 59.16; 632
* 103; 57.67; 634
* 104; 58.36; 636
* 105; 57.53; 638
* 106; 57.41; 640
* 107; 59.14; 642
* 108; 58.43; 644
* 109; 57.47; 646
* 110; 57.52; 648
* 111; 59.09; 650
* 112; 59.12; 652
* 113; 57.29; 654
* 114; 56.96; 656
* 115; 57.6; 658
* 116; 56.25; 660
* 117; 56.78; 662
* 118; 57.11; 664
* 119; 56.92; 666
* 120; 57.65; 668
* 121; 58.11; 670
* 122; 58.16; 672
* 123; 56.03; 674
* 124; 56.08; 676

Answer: -3.3 min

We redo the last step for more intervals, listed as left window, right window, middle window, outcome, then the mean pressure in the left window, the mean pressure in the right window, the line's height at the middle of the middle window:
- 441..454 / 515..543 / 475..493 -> 2.3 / 61.2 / 59.5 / 60.5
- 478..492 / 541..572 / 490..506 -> -1.8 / 53.9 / 57.9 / 54.6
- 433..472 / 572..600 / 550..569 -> 0.4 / 56.6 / 59.8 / 59.2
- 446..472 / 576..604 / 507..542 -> -2.6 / 51.4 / 60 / 55.7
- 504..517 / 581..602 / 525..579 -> 2.2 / 61.1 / 60.6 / 60.8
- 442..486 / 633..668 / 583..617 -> -2.7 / 51.2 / 57.7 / 55.9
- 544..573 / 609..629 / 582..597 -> -0.5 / 57.8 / 58.9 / 58.4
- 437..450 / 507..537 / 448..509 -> 8.3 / 63.8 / 59.9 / 62.1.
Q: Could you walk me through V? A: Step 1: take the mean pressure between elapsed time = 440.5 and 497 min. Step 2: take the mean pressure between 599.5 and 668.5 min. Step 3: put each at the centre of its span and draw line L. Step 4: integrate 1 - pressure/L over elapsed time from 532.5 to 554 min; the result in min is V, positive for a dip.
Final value -1.0 min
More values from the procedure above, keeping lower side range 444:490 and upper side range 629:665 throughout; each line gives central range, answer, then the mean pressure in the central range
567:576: -0.6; 58.5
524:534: -1.1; 59.2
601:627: -1.2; 59.3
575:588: -0.8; 58.9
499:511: -2.0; 61.4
